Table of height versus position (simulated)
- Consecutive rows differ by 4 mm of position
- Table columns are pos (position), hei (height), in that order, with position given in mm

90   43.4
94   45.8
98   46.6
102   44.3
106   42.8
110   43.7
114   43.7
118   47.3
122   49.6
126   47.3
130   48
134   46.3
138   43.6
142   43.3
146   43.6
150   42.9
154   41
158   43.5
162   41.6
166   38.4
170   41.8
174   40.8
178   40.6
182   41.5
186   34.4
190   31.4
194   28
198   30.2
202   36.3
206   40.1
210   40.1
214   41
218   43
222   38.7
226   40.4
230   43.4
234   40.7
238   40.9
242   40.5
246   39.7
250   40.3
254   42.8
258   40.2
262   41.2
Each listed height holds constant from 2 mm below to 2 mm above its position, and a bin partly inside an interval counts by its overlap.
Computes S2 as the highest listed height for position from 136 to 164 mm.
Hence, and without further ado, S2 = 43.6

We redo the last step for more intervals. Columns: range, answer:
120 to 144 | 49.6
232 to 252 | 40.9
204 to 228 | 43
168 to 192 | 41.8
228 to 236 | 43.4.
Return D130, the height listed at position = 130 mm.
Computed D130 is 48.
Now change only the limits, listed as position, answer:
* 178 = 40.6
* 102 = 44.3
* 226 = 40.4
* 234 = 40.7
